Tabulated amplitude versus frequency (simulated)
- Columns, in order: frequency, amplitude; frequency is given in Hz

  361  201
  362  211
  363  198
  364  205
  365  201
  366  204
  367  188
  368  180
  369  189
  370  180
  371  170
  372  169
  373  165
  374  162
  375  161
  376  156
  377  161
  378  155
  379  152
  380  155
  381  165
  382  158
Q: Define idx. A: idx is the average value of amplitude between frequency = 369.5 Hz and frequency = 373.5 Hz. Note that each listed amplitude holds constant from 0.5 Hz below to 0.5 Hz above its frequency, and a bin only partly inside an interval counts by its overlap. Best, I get 171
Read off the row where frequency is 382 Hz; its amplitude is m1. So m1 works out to 158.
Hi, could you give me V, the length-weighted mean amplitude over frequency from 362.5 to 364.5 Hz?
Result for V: 202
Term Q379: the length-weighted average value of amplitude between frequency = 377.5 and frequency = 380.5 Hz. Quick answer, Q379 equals 154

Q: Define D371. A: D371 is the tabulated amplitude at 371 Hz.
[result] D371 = 170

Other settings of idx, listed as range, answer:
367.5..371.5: 180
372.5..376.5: 161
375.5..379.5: 156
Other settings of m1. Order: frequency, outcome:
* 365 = 201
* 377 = 161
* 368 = 180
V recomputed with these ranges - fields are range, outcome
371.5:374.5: 165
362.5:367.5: 199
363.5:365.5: 203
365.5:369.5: 190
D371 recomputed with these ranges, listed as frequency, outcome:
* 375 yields 161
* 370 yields 180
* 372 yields 169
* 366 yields 204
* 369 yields 189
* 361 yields 201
